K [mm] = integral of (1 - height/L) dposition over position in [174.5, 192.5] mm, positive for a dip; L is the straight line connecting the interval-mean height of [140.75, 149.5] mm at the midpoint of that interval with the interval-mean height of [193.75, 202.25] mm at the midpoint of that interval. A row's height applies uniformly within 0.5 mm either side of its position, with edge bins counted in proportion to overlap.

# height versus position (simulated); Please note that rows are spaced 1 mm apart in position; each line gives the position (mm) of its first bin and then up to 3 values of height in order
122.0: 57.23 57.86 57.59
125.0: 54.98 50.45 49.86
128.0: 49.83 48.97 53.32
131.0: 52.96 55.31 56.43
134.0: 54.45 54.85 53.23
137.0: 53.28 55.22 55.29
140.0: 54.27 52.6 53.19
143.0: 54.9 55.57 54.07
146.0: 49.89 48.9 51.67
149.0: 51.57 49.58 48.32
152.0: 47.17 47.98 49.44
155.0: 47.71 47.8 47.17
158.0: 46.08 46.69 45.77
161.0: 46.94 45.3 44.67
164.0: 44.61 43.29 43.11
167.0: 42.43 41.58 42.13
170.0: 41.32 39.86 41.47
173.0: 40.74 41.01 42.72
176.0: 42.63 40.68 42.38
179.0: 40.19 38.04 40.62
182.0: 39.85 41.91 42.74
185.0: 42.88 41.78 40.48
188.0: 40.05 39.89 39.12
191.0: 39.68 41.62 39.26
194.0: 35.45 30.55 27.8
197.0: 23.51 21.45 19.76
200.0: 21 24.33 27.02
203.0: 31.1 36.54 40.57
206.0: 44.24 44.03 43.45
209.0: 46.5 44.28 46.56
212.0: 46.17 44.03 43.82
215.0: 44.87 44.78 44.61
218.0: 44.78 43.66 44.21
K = -4.6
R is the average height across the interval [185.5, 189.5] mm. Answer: 40.5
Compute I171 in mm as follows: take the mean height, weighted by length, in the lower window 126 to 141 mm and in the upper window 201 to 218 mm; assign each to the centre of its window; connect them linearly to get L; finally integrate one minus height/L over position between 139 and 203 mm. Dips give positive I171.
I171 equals 7.57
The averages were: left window 53.3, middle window 42.2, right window 41.6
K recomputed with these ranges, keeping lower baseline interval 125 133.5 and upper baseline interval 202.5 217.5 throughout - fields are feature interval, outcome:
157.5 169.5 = 1.0 mm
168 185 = 2.1 mm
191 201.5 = 3.7 mm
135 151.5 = -0.6 mm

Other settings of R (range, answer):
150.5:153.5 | 47.8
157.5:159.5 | 46.4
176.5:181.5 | 40.4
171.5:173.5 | 41.1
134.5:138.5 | 54.1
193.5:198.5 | 27.8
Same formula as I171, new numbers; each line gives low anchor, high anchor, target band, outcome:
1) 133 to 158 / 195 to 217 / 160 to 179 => 1.2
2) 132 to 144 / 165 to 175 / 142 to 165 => -0.2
